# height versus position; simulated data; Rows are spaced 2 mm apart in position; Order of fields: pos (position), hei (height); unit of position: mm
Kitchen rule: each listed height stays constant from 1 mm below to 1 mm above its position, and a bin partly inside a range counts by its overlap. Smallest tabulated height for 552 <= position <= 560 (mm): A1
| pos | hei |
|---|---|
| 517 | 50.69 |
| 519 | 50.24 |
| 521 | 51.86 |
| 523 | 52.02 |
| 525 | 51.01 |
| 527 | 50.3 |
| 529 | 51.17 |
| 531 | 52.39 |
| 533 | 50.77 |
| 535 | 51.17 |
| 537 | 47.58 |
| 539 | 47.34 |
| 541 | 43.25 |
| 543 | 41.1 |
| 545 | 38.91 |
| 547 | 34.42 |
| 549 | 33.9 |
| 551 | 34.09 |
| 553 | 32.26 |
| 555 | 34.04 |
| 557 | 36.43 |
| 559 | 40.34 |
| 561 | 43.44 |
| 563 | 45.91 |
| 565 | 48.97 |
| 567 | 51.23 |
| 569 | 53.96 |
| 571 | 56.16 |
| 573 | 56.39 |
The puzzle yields 32.26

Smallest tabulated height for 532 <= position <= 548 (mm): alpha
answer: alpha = 34.42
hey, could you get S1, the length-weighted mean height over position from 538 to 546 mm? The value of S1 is 42.6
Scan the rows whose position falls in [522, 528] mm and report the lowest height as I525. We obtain 50.3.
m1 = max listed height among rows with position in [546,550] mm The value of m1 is 34.42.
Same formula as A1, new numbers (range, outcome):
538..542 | 43.25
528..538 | 47.58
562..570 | 45.91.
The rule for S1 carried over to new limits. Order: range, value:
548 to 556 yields 33.6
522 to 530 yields 51.1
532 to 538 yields 49.8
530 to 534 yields 51.6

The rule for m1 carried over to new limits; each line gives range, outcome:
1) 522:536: 52.39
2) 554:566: 48.97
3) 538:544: 47.34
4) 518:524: 52.02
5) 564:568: 51.23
